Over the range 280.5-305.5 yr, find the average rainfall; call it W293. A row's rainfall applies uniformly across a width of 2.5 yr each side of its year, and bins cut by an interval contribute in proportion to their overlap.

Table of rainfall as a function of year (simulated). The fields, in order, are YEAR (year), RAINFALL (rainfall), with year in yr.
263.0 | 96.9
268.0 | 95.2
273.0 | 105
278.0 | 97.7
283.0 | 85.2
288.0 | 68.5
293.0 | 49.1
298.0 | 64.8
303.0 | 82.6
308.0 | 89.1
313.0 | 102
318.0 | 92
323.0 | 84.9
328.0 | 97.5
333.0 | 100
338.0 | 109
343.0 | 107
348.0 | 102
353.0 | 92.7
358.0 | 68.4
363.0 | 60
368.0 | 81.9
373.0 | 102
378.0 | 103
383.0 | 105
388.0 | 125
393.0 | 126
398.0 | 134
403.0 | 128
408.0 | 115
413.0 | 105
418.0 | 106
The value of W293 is 70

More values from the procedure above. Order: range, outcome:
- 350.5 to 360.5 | 80.5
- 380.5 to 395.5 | 119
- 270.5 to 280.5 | 101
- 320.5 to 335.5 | 94.1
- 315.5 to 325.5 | 88.5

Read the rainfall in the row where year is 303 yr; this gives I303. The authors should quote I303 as 82.6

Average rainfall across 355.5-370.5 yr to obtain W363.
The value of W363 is 70.1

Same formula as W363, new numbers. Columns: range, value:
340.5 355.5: 101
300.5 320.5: 91.4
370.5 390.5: 109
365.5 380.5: 95.6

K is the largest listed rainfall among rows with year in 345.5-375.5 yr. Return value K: 102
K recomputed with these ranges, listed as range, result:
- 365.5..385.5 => 105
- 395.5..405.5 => 134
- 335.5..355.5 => 109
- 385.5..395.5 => 126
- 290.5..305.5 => 82.6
